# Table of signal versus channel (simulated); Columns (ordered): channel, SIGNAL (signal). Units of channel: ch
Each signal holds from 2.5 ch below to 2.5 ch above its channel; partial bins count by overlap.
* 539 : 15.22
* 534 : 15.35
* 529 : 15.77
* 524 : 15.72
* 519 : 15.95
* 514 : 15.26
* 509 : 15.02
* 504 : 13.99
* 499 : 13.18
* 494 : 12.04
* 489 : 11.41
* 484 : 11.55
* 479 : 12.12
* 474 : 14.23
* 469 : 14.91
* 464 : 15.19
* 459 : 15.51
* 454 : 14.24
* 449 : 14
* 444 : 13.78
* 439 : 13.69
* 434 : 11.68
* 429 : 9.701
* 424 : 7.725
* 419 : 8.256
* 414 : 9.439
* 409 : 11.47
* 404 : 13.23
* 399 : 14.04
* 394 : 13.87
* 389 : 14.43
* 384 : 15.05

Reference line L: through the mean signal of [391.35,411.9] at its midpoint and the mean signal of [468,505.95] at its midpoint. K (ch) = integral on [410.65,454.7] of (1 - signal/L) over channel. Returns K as 5.8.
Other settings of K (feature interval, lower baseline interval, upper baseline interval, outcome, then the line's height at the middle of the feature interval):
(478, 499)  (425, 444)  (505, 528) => 3.28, 14.1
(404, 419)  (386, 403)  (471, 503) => 3.53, 13.8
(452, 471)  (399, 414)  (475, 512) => -3.61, 12.6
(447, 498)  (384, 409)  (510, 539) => 4.47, 14.8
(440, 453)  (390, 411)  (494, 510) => -0.44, 13.5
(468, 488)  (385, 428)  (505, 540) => 1.43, 14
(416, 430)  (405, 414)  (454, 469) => 4.30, 12.2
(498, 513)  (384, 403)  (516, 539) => 1.10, 15.4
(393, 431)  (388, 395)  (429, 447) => 7.48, 13.5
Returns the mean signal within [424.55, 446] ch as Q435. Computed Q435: 11.8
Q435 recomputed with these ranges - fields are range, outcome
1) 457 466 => 15.4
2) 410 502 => 12.4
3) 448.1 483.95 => 14.1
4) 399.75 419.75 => 11.1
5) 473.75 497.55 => 12.1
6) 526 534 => 15.6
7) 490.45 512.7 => 13.5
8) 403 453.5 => 11.4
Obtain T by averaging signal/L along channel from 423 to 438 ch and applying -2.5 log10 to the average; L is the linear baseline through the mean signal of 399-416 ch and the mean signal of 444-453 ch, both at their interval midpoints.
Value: 0.26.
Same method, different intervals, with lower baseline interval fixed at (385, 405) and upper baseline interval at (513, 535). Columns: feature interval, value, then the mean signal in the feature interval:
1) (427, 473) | 0.08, 13.7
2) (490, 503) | 0.21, 12.6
